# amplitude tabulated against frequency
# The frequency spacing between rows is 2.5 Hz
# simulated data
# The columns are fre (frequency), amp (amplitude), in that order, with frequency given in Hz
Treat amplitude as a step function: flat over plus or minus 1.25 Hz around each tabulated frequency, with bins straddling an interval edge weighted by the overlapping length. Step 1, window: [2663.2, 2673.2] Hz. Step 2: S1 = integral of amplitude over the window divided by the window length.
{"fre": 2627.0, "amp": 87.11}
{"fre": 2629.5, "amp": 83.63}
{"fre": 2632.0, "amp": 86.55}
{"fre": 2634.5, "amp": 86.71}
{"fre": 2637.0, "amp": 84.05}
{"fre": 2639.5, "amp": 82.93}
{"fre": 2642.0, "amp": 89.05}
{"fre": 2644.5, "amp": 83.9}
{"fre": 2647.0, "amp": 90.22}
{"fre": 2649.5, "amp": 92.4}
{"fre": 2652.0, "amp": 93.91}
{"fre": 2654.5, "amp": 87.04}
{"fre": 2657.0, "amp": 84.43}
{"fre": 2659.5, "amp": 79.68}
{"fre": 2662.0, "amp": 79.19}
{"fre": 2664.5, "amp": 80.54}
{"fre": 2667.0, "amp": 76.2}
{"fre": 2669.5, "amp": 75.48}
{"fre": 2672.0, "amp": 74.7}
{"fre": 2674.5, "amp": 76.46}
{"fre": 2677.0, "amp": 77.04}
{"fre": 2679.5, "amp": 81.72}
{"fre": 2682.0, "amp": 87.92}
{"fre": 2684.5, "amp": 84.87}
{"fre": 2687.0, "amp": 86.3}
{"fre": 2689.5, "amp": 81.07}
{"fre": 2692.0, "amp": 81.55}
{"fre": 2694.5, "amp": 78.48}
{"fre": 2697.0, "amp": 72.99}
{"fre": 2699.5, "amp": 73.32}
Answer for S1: 76.8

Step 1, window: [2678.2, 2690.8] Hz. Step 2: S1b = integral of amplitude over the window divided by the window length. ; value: 84.3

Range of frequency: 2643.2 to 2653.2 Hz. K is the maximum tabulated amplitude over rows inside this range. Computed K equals 93.91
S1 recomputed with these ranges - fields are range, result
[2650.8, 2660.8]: 86.2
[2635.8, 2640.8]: 83.5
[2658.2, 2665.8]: 79.8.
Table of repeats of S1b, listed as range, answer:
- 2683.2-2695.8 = 82.4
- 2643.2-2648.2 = 87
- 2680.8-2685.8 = 86.4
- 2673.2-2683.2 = 80.7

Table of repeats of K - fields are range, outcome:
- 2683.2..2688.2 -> 86.3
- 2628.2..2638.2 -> 86.71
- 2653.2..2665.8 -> 87.04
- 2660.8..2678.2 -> 80.54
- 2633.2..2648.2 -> 90.22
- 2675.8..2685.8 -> 87.92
